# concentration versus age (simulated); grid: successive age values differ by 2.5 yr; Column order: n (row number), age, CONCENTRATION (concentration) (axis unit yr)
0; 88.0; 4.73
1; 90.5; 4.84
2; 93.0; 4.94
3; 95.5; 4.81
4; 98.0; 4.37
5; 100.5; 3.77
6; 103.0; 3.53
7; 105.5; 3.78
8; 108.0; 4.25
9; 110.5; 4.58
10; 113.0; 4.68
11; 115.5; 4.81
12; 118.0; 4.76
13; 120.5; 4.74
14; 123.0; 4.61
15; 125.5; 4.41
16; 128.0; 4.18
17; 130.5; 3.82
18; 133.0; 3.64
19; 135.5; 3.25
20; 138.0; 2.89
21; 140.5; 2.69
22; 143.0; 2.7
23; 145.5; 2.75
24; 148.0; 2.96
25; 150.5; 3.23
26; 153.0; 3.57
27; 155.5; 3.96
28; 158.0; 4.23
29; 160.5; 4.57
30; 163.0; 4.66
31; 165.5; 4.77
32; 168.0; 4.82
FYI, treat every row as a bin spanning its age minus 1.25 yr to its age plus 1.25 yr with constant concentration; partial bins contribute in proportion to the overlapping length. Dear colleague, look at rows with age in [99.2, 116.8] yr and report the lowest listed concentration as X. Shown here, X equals 3.53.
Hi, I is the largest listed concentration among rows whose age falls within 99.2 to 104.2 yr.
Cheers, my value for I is 3.77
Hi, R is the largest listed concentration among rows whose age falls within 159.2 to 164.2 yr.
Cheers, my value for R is 4.66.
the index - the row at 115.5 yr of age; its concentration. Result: 4.81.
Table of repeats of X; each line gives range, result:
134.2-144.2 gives 2.69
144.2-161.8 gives 2.75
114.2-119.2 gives 4.76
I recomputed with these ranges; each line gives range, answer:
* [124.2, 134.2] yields 4.41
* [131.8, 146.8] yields 3.64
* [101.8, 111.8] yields 4.58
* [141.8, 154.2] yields 3.57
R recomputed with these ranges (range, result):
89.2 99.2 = 4.94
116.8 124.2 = 4.76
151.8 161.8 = 4.57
